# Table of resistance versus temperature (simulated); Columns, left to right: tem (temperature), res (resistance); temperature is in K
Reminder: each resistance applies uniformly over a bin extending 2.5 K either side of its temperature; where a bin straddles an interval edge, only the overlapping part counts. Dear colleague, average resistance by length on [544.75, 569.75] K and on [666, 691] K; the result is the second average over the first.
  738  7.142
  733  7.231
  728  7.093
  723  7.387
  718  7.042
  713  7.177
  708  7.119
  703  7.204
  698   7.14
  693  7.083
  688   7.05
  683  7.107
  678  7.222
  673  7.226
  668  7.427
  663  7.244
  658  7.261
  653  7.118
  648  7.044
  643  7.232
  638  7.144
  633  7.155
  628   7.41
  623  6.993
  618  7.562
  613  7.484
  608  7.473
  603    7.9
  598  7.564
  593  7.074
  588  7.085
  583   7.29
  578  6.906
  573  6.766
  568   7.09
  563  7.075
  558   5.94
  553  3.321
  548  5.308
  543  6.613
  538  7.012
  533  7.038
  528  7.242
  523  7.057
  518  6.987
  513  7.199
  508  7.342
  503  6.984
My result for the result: 1.26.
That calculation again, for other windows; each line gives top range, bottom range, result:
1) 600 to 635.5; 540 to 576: 1.23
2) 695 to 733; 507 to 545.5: 1.02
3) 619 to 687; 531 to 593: 1.11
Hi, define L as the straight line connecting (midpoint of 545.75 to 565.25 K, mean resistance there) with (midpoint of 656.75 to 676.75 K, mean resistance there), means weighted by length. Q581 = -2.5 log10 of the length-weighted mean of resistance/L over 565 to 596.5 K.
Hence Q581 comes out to -0.21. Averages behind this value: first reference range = 5.39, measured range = 7.05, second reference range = 7.29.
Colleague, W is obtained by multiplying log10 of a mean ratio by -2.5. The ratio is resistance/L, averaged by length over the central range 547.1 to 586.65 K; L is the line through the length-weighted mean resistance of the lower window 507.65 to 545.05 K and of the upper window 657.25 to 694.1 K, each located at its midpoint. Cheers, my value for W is 0.133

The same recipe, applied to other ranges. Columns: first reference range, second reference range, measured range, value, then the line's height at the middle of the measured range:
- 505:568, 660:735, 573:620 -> -0.09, 6.78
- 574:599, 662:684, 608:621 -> -0.05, 7.17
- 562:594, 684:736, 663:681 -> -0.02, 7.12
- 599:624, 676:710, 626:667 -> 0.02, 7.35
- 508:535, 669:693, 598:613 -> -0.07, 7.15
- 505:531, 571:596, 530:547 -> 0.06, 7.12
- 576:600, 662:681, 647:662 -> 0.01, 7.26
